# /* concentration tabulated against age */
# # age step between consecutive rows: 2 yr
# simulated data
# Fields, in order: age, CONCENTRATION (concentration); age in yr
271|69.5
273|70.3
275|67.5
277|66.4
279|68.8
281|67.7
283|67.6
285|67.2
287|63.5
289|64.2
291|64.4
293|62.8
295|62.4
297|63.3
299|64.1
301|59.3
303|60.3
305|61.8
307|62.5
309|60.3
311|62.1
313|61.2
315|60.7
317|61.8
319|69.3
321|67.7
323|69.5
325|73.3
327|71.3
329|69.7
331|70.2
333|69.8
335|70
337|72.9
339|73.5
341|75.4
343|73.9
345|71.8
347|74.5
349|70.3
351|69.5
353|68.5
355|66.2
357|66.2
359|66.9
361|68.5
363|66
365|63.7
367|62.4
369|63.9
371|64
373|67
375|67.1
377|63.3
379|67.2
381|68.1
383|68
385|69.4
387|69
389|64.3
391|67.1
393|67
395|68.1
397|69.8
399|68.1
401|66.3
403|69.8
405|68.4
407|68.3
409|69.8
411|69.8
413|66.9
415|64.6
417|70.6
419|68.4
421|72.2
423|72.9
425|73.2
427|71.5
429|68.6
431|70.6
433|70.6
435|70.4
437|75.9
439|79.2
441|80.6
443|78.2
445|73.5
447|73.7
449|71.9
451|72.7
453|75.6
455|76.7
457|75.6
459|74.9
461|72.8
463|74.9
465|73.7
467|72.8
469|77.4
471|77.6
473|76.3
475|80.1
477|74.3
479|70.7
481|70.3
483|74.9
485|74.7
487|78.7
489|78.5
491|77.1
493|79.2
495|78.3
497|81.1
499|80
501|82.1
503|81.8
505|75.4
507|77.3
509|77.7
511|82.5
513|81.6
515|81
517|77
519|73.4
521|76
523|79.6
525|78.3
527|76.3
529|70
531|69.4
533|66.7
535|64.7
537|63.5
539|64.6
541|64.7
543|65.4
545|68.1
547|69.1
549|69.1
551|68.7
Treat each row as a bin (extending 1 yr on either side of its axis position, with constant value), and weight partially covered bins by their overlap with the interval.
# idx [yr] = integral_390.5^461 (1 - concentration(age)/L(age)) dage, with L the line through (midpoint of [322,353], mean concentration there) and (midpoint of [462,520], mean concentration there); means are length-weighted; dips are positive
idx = 3.2 yr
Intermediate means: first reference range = 71.6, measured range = 71.5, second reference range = 77.3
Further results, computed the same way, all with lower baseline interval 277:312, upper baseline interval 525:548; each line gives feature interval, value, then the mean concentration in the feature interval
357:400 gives -0.9 yr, 66.6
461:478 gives -2.3 yr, 75.7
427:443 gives -1.8 yr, 73.8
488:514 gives -4.7 yr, 79.4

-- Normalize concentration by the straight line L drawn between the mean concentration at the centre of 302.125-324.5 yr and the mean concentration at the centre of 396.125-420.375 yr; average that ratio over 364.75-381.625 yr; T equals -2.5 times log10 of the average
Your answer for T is 0.02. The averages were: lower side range 63.6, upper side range 68.5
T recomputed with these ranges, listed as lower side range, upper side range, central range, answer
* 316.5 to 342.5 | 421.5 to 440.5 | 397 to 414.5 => 0.06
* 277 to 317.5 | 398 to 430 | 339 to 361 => -0.07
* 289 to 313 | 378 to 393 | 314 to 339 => -0.09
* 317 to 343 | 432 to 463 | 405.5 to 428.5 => 0.06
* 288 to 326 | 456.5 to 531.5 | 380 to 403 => 0.03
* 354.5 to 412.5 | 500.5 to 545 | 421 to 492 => -0.06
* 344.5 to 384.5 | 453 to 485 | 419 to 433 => 0.01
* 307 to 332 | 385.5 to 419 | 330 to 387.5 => -0.02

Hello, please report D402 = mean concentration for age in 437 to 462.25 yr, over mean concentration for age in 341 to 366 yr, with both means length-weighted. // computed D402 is 1.09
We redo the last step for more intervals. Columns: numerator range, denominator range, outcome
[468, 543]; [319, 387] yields 1.10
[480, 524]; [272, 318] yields 1.22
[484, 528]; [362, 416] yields 1.17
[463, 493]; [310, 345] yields 1.10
